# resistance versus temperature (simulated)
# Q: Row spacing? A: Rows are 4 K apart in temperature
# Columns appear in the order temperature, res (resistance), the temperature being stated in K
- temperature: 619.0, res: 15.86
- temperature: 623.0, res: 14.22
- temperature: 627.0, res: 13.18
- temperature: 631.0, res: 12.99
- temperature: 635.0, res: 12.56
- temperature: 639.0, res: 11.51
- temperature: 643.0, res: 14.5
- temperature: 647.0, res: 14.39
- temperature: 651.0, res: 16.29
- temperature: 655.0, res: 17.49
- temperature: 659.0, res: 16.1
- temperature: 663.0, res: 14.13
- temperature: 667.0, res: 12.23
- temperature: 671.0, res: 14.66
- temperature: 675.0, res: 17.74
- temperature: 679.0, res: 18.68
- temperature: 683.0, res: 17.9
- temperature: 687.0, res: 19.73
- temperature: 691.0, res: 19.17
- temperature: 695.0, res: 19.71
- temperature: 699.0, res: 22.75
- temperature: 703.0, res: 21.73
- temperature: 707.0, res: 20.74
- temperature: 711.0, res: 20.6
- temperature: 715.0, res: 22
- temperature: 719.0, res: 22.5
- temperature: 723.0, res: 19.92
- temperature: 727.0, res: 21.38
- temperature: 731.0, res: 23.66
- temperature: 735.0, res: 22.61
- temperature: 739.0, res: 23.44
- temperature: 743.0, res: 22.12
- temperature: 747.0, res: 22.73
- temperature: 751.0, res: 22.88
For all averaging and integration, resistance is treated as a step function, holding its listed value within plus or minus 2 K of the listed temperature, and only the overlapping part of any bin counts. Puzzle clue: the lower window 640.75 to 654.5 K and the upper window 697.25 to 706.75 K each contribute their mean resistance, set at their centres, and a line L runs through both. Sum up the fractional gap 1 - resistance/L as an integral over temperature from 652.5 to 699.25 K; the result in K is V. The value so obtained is 3.6 K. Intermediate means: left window 15.3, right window 22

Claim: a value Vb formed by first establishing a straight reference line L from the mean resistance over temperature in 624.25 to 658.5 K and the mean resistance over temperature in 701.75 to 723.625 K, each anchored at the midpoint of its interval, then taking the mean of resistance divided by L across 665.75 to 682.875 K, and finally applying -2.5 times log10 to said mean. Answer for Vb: 0.086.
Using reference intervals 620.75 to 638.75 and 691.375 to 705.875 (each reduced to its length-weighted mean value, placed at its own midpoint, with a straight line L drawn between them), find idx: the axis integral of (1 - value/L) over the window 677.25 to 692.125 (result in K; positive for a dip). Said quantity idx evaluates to 0.49 K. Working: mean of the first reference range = 13.1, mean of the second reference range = 21.1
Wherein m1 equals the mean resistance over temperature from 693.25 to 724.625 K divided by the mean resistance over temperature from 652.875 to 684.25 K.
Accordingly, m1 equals 1.3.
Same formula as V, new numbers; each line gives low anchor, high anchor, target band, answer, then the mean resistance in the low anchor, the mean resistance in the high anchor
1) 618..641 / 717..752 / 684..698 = -0.79 K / 13.3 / 22.3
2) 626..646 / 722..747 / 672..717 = -3.40 K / 13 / 22.3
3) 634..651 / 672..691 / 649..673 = 0.95 K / 13.6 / 18.4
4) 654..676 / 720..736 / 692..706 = -1.77 K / 15.2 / 21.9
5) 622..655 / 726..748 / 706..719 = -0.52 K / 13.9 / 22.7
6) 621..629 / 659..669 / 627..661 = -1.66 K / 13.7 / 13.8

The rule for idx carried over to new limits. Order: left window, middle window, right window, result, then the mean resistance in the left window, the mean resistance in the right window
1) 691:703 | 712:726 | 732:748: 0.3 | 21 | 22.8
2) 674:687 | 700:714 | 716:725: -0.6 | 18.4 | 21.3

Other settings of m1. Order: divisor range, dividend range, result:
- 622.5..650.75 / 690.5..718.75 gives 1.57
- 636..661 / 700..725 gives 1.43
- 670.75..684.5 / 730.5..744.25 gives 1.31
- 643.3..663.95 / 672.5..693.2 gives 1.18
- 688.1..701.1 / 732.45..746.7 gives 1.11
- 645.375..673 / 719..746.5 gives 1.48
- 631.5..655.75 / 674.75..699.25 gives 1.36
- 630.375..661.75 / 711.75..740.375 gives 1.52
